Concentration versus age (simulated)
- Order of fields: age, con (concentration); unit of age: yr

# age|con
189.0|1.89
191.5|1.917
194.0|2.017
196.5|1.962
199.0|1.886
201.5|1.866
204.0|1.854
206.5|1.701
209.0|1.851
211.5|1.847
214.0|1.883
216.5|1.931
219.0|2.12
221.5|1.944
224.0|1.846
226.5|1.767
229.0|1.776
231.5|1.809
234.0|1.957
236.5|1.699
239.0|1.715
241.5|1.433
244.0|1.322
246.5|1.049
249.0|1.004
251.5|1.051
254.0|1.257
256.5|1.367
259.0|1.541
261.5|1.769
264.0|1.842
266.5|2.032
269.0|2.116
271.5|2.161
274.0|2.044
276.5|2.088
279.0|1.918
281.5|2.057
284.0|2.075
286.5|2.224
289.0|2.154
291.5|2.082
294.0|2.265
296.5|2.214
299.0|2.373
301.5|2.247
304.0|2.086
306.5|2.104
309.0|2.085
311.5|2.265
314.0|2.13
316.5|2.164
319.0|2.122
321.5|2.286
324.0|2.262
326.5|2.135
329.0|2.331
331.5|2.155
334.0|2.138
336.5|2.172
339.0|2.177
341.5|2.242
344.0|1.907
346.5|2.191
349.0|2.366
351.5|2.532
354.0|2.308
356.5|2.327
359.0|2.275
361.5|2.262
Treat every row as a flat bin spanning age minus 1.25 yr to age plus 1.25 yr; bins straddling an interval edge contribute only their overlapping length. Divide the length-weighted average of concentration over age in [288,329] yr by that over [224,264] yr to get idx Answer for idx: 1.4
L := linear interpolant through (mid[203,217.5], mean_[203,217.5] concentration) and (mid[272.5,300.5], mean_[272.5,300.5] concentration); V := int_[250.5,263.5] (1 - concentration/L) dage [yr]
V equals 3.8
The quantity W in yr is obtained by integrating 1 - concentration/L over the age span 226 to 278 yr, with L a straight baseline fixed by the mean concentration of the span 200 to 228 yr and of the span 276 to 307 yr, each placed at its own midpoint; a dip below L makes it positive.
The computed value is 9.1 yr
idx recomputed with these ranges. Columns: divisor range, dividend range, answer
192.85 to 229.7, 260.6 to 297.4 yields 1.10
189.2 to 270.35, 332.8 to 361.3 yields 1.30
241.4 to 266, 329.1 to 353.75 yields 1.61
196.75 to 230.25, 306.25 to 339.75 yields 1.17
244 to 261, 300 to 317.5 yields 1.73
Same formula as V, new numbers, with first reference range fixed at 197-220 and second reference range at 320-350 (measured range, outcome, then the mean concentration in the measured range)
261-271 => 0.3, 1.97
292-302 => -0.8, 2.26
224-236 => 0.7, 1.82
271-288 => -0.2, 2.08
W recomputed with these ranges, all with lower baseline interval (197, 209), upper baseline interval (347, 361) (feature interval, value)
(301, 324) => 0.41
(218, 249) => 4.22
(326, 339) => 0.49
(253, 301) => 2.44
